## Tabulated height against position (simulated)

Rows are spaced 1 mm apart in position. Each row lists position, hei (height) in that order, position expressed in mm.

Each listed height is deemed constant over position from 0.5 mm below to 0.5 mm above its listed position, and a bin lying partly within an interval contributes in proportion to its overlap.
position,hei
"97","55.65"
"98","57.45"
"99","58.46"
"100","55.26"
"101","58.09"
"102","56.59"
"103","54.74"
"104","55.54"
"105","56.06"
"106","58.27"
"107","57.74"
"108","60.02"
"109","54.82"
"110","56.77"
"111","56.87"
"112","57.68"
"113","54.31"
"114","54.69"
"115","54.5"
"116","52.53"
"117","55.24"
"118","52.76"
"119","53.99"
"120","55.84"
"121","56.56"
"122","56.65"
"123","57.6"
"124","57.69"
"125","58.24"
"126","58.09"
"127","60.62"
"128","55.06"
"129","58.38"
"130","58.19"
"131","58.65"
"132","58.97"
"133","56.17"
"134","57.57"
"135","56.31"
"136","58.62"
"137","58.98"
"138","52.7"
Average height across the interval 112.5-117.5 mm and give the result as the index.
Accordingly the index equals 54.3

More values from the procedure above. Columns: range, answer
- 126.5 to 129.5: 58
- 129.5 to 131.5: 58.4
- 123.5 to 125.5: 58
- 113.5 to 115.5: 54.6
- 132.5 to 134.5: 56.9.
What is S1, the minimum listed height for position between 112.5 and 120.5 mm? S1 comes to 52.53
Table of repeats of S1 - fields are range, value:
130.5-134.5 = 56.17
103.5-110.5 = 54.82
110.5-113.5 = 54.31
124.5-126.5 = 58.09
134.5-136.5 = 56.31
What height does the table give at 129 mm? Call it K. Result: 58.38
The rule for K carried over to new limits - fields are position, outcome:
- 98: 57.45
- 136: 58.62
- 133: 56.17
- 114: 54.69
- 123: 57.6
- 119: 53.99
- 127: 60.62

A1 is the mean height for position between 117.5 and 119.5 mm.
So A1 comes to 53.4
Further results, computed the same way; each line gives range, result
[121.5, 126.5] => 57.7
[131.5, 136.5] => 57.5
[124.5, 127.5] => 59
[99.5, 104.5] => 56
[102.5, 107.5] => 56.5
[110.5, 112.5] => 57.3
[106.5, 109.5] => 57.5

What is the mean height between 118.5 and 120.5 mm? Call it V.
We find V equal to 54.9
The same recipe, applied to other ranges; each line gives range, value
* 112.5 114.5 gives 54.5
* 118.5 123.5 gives 56.1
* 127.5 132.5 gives 57.9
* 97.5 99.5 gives 58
